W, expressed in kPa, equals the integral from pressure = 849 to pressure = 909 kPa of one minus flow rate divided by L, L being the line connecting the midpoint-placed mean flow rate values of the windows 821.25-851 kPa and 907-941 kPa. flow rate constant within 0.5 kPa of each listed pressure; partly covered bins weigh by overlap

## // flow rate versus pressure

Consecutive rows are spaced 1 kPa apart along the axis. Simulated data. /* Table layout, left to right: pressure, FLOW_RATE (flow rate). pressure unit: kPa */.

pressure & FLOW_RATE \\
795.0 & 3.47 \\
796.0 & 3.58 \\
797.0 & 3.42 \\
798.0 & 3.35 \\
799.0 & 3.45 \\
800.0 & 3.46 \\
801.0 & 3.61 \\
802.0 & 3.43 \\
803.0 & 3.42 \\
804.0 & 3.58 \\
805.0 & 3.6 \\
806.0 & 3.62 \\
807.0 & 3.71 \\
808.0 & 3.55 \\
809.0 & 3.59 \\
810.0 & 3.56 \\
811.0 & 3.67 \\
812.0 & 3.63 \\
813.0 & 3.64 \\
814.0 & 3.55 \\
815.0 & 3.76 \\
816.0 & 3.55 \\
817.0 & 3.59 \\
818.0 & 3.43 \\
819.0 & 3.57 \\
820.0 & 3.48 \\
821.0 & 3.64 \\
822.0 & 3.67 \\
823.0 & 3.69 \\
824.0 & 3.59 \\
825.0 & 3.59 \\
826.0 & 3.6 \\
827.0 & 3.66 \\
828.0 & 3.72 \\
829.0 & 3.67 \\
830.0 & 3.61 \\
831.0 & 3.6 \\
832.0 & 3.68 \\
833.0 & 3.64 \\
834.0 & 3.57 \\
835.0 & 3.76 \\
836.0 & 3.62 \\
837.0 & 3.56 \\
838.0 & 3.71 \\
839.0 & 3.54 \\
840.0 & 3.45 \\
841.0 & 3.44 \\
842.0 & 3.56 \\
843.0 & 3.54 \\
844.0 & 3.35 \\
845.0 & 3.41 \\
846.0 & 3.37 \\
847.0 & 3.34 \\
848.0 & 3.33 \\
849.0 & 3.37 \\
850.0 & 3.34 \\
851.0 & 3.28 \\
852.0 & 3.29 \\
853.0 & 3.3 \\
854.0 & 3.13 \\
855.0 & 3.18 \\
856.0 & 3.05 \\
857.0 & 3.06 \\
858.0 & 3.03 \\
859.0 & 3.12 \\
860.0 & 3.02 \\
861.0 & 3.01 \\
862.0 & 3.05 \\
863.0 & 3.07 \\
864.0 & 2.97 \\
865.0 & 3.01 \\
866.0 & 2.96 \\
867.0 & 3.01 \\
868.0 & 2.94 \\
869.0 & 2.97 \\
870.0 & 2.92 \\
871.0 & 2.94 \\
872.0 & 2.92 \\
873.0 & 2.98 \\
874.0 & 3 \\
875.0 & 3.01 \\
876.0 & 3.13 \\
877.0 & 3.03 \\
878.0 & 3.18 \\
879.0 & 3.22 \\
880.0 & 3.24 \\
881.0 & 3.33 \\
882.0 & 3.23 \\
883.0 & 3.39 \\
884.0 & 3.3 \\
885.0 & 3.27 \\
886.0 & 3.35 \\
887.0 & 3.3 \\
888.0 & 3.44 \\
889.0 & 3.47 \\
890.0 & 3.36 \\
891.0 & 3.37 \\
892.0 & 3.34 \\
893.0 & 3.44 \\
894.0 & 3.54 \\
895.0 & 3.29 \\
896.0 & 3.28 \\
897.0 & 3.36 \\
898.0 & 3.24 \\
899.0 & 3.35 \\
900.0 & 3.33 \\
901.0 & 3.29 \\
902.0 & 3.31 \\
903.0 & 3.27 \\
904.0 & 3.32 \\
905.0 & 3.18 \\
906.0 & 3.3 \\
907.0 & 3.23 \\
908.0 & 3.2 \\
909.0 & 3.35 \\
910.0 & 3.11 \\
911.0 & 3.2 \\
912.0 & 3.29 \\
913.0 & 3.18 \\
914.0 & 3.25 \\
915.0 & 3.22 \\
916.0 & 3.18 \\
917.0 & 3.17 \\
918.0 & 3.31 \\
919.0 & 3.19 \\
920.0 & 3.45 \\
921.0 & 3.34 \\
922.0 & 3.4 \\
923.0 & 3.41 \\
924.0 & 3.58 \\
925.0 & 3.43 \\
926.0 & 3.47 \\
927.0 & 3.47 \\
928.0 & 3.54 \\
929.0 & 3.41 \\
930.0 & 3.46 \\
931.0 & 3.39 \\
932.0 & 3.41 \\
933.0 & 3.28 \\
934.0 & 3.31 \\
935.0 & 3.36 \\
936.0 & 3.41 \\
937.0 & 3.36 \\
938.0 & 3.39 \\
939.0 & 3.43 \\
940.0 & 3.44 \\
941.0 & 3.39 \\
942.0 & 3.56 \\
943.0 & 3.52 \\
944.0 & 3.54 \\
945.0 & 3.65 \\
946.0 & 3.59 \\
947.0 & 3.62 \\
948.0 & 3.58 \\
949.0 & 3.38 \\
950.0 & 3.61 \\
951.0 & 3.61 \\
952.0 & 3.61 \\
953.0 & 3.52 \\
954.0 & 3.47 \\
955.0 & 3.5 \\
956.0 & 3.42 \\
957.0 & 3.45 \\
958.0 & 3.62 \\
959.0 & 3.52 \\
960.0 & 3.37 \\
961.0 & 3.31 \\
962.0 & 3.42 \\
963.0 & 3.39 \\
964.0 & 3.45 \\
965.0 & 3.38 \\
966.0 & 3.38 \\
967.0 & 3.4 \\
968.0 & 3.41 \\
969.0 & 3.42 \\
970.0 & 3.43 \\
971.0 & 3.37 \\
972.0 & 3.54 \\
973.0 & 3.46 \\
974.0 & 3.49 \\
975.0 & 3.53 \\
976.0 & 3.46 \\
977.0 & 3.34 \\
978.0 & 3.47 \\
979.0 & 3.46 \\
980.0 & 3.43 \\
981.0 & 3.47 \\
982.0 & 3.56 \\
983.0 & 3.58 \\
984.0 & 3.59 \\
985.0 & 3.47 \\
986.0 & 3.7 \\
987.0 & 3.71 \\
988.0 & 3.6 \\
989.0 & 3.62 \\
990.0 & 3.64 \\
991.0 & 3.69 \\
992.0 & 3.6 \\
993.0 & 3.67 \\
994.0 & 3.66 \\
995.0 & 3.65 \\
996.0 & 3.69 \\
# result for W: 4.4 kPa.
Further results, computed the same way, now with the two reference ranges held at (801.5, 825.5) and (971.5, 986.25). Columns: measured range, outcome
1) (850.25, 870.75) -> 2.8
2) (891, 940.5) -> 2.8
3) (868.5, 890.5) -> 2.3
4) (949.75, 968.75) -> 0.3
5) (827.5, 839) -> -0.2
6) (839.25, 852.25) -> 0.6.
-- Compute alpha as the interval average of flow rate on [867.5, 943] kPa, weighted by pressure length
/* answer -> 3.29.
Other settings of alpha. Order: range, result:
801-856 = 3.53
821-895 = 3.32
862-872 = 2.98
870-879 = 3.03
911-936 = 3.35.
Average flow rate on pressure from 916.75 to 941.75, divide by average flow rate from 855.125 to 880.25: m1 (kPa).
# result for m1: 1.12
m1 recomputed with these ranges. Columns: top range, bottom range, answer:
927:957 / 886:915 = 1.05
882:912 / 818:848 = 0.93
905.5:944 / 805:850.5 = 0.94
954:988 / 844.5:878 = 1.12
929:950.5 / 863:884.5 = 1.12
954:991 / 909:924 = 1.06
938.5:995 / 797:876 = 1.04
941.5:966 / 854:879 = 1.16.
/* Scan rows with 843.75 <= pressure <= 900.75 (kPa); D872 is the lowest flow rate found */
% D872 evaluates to 2.92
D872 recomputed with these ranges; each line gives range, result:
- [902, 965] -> 3.11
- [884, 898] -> 3.24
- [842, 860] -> 3.02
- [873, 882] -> 2.98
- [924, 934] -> 3.28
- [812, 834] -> 3.43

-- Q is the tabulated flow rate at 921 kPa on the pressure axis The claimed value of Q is 3.34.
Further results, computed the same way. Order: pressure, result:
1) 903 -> 3.27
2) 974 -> 3.49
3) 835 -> 3.76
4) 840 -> 3.45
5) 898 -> 3.24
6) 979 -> 3.46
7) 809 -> 3.59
